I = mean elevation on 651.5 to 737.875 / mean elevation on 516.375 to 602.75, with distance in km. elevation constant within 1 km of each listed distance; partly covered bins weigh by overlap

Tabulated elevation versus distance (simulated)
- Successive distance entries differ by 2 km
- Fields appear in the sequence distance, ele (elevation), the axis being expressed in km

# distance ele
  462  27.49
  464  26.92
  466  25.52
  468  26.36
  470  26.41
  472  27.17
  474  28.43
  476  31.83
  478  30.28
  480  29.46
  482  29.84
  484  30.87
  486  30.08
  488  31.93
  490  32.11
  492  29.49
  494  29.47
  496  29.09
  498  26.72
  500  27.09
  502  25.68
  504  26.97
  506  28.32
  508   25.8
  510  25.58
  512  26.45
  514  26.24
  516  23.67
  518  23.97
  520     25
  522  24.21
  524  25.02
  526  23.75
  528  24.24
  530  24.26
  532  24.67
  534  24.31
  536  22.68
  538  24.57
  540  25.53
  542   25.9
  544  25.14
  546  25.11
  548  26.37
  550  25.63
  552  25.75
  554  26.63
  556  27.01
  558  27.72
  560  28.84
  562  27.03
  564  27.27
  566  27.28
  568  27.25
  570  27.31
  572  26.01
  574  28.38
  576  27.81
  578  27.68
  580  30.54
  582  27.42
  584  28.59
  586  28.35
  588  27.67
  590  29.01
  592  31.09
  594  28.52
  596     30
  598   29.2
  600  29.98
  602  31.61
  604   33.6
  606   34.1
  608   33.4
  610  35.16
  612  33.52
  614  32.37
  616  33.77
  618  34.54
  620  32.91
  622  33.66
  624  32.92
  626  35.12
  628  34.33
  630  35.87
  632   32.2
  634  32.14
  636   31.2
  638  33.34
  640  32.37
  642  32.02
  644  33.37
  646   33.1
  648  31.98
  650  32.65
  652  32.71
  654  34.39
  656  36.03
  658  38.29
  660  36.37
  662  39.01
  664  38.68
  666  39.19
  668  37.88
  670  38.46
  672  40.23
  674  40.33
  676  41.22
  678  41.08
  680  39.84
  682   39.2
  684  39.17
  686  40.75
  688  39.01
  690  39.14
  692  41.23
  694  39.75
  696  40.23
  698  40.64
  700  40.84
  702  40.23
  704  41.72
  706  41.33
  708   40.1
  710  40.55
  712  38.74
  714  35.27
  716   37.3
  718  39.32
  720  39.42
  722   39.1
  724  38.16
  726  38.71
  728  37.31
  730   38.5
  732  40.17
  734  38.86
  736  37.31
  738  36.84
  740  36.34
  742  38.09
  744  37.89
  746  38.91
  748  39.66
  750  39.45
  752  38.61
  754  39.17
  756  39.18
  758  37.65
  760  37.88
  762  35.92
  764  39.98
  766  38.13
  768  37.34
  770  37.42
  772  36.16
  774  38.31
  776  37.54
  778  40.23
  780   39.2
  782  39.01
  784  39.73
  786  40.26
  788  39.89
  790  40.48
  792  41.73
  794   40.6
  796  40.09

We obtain 1.5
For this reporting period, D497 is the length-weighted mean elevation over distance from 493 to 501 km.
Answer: 28.1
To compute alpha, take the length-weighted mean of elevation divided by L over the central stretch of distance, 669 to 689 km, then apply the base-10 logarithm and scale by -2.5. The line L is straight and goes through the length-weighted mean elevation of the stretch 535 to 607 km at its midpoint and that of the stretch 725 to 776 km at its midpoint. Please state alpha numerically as -0.17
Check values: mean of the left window 27.8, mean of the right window 38.1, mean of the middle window 39.9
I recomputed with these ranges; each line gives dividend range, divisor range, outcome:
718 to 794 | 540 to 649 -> 1.28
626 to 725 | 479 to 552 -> 1.41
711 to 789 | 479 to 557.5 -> 1.45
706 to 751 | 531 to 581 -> 1.45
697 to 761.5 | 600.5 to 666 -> 1.14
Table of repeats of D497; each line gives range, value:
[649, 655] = 33.2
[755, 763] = 37.7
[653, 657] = 35.2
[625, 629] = 34.7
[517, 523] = 24.4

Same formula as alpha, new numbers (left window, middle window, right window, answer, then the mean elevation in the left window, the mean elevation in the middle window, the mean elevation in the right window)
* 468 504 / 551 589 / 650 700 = 0.21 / 29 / 27.6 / 38.8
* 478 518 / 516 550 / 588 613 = 0.18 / 28.1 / 24.7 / 31.4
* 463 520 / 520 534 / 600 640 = 0.20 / 27.9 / 24.4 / 33.3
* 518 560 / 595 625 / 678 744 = -0.06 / 25.2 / 32.7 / 39.2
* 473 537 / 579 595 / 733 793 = 0.07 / 27.1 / 28.9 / 38.6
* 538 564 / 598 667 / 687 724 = -0.02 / 26.4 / 33.9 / 39.6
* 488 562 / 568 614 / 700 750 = 0.02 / 26.2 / 29.9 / 38.8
